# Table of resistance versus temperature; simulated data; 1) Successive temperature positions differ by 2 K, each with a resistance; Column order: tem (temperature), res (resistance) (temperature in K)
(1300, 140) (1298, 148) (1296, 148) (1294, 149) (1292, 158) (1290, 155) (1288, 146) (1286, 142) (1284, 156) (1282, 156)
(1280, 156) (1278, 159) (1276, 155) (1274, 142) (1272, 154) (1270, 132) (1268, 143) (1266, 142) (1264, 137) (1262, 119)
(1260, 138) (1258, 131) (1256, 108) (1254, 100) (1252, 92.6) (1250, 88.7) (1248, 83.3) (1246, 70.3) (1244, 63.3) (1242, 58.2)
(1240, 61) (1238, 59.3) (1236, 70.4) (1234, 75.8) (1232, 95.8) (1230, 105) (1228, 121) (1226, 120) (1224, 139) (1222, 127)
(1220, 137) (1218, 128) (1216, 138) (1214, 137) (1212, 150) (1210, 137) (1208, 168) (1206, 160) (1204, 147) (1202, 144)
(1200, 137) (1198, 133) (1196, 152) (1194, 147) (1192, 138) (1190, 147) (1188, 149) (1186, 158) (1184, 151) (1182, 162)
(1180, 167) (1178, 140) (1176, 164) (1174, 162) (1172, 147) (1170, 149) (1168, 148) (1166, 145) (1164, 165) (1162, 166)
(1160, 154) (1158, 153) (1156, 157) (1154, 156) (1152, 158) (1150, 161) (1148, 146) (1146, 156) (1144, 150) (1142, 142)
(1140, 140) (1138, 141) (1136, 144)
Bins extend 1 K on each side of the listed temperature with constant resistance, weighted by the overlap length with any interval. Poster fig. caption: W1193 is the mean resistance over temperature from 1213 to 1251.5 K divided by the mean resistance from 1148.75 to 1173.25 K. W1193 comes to 0.6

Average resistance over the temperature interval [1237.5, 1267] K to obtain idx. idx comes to 97.4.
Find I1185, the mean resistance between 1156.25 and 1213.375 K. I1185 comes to 151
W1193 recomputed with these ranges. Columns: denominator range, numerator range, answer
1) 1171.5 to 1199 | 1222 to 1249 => 0.58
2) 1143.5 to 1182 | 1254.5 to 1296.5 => 0.92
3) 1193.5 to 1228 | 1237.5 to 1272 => 0.74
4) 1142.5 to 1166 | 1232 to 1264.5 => 0.58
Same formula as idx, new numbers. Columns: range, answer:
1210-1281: 116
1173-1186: 158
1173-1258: 124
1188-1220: 144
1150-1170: 156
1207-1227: 138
